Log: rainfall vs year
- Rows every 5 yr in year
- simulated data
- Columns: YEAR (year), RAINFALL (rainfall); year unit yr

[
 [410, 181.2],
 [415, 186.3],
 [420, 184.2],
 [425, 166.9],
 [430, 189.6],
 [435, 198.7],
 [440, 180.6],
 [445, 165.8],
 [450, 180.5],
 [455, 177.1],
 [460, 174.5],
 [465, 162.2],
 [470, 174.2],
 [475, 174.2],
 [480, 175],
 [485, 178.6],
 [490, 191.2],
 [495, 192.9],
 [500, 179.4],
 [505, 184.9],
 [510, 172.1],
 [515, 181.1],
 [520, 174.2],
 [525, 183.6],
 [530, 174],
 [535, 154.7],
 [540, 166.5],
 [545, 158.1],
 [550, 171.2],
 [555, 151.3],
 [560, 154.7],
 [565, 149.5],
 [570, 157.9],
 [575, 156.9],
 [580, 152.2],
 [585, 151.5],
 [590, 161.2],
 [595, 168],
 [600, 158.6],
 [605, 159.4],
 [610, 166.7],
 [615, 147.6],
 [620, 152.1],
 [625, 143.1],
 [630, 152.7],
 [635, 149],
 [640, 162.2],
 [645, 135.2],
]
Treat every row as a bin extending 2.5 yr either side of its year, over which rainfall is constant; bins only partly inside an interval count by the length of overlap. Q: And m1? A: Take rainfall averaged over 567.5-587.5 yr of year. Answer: 155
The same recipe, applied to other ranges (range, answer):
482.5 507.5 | 185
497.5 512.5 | 179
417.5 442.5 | 184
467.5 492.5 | 179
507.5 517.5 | 177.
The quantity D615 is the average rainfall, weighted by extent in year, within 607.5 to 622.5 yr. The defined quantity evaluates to 155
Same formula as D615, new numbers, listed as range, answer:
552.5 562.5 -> 153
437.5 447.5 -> 173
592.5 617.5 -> 160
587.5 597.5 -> 165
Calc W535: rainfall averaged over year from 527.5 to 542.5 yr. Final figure 165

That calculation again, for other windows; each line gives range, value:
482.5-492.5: 185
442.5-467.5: 172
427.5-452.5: 183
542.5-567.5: 157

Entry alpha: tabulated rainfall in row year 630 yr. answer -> 152.7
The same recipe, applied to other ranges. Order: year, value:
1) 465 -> 162.2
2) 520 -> 174.2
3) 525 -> 183.6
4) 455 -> 177.1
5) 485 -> 178.6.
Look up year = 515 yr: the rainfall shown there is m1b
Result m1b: 181.1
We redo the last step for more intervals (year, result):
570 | 157.9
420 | 184.2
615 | 147.6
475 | 174.2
